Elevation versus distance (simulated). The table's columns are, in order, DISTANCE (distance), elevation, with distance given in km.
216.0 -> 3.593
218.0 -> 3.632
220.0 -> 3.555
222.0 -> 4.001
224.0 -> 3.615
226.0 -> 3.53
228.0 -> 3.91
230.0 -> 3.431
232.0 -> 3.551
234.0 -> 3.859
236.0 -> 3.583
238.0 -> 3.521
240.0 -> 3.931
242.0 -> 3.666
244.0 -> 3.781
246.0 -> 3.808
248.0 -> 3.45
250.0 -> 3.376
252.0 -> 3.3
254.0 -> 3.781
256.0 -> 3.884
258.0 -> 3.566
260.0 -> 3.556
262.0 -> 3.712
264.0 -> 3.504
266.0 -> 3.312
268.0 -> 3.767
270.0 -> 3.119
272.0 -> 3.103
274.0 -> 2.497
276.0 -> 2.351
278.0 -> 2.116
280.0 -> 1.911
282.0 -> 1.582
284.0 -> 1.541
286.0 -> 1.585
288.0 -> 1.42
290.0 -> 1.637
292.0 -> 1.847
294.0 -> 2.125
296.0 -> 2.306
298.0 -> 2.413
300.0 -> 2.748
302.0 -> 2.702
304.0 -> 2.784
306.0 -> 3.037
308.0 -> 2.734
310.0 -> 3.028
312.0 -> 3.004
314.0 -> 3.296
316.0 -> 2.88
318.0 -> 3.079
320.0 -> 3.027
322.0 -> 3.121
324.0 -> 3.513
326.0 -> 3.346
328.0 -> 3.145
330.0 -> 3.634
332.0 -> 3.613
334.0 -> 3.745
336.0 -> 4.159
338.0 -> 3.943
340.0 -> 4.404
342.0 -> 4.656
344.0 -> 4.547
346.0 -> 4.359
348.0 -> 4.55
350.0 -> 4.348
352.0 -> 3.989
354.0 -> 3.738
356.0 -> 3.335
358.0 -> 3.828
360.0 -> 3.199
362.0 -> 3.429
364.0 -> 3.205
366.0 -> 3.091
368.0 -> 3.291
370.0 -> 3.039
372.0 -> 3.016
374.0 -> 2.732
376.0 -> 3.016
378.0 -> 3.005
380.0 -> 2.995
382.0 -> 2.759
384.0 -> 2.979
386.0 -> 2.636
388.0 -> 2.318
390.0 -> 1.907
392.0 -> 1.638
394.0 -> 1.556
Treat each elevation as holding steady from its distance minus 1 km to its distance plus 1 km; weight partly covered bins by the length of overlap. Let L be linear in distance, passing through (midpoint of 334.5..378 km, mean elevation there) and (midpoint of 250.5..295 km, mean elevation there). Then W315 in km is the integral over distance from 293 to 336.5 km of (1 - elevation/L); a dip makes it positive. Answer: 2.2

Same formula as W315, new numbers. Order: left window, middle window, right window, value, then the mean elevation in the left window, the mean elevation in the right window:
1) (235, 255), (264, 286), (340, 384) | 6.5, 3.62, 3.54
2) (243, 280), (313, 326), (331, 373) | 1.6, 3.29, 3.78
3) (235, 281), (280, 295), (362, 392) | 7.1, 3.33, 2.83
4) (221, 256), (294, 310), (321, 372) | 4.5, 3.66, 3.72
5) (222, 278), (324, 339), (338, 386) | -0.5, 3.48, 3.53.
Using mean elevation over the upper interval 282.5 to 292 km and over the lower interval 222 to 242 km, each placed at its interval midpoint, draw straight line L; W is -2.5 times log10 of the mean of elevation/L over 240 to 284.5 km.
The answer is -0.24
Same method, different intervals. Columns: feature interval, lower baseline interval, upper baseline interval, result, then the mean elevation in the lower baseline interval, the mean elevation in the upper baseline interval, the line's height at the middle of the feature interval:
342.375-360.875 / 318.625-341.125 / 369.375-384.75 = -0.21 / 3.6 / 2.94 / 3.3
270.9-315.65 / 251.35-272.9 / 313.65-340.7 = 0.43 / 3.51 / 3.49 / 3.5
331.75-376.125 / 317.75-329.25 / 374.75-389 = -0.23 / 3.22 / 2.81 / 3.01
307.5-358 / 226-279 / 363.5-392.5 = -0.21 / 3.44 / 2.79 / 3.02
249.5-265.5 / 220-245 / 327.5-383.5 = 0.03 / 3.69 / 3.6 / 3.67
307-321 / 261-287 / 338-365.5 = 0.10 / 2.62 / 3.95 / 3.31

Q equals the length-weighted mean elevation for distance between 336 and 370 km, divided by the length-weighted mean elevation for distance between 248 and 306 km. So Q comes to 1.42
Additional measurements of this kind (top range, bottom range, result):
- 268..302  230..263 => 0.61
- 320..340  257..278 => 1.12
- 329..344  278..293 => 2.42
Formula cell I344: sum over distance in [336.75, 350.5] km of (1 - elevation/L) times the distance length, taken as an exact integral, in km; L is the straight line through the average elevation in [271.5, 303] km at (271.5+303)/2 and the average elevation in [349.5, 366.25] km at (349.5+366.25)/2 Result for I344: -4.7 km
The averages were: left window 2.1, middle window 4.4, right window 3.57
